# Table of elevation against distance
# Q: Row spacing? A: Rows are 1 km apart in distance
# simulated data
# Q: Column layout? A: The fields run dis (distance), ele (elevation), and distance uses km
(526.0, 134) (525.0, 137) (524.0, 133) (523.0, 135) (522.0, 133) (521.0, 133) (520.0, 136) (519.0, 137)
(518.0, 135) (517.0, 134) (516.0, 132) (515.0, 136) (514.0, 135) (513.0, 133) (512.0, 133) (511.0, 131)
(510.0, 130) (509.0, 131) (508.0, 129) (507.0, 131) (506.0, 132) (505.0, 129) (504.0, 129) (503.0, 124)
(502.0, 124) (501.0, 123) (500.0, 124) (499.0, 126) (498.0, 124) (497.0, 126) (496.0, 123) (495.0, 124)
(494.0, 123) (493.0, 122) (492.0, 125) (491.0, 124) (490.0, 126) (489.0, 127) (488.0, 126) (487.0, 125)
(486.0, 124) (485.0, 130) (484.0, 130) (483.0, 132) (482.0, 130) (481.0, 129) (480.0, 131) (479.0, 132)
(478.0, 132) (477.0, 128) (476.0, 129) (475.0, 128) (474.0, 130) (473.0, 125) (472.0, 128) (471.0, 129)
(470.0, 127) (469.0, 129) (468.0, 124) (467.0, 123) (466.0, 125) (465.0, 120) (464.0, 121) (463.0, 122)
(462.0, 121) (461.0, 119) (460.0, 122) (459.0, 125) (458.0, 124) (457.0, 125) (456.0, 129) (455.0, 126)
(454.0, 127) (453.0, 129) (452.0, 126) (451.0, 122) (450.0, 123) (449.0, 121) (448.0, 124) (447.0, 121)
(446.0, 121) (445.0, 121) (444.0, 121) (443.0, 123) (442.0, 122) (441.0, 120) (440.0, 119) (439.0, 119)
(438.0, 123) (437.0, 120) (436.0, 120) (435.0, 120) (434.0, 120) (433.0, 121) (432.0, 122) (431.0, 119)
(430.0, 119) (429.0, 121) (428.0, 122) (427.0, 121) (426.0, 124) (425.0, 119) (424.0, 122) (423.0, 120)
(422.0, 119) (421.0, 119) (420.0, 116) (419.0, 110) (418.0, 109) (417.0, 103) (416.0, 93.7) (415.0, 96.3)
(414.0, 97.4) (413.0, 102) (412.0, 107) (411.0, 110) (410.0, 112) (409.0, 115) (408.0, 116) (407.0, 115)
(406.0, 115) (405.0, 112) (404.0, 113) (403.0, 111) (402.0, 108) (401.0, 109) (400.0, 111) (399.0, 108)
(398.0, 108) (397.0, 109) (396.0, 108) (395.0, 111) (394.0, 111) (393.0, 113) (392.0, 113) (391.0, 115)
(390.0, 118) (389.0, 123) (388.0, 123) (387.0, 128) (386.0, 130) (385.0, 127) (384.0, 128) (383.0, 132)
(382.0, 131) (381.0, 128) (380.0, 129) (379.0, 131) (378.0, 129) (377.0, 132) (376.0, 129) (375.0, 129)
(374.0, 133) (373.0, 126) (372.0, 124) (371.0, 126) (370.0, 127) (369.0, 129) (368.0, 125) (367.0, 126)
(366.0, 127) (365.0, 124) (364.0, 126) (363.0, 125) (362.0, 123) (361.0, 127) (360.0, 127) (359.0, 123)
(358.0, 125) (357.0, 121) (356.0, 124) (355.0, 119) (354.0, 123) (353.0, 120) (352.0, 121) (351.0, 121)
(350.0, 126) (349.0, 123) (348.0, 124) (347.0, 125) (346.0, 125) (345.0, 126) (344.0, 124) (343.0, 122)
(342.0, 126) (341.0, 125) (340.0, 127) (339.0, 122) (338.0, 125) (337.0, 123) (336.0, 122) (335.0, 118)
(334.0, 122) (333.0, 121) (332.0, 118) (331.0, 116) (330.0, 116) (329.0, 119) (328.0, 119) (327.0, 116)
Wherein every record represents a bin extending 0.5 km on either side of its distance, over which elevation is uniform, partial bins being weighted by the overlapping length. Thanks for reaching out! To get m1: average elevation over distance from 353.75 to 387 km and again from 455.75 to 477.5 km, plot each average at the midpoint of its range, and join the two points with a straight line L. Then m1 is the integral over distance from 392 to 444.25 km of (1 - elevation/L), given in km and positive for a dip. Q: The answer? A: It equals 4.9 km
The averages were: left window 127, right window 125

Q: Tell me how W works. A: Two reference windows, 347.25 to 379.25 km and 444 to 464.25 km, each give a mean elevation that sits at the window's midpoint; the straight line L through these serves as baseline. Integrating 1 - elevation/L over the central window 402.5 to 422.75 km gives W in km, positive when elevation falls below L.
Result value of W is 2.4 km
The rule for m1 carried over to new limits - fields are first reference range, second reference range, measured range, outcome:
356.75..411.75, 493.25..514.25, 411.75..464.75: 2.2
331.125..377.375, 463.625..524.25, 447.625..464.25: 0.5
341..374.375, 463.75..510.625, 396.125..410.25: 1.6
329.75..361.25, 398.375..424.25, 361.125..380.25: -1.5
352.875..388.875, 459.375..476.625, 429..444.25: 0.6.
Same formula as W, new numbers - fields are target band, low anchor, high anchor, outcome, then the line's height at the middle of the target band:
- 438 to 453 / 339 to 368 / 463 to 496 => 0.48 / 126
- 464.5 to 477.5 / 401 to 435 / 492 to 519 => -0.40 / 123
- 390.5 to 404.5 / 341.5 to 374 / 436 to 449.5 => 1.41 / 123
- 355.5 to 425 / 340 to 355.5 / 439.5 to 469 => 2.58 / 123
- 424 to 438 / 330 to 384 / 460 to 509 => 0.55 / 126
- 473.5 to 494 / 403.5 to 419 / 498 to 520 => -0.56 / 125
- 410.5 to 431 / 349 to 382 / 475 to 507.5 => 2.22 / 126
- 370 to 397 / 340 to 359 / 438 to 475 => -0.08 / 124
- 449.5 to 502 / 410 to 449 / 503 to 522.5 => -0.24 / 125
